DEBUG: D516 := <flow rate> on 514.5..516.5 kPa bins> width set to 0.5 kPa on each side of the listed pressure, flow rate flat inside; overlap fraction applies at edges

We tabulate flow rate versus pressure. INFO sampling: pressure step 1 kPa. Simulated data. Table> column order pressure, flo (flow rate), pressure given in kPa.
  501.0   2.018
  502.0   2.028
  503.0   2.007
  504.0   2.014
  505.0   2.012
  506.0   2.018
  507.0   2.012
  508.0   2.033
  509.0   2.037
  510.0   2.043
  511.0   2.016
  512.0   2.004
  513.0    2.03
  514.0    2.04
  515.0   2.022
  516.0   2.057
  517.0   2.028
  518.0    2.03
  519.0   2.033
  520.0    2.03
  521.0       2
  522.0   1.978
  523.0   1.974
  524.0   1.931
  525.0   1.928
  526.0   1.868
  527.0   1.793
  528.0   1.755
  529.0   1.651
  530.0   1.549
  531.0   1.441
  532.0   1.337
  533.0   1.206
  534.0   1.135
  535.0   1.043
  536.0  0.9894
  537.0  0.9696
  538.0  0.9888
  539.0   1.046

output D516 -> 2.04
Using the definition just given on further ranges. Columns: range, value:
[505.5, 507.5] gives 2.01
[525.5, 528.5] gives 1.81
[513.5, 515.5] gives 2.03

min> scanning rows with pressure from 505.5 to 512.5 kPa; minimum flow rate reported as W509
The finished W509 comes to 2.004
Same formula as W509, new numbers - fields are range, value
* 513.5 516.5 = 2.022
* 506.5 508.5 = 2.012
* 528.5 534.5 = 1.135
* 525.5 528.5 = 1.755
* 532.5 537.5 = 0.9696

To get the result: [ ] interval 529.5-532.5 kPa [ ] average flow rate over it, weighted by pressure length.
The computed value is 1.44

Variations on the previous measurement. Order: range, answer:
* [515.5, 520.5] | 2.04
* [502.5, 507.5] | 2.01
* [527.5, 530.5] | 1.65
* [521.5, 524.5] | 1.96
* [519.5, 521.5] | 2.01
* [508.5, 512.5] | 2.02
